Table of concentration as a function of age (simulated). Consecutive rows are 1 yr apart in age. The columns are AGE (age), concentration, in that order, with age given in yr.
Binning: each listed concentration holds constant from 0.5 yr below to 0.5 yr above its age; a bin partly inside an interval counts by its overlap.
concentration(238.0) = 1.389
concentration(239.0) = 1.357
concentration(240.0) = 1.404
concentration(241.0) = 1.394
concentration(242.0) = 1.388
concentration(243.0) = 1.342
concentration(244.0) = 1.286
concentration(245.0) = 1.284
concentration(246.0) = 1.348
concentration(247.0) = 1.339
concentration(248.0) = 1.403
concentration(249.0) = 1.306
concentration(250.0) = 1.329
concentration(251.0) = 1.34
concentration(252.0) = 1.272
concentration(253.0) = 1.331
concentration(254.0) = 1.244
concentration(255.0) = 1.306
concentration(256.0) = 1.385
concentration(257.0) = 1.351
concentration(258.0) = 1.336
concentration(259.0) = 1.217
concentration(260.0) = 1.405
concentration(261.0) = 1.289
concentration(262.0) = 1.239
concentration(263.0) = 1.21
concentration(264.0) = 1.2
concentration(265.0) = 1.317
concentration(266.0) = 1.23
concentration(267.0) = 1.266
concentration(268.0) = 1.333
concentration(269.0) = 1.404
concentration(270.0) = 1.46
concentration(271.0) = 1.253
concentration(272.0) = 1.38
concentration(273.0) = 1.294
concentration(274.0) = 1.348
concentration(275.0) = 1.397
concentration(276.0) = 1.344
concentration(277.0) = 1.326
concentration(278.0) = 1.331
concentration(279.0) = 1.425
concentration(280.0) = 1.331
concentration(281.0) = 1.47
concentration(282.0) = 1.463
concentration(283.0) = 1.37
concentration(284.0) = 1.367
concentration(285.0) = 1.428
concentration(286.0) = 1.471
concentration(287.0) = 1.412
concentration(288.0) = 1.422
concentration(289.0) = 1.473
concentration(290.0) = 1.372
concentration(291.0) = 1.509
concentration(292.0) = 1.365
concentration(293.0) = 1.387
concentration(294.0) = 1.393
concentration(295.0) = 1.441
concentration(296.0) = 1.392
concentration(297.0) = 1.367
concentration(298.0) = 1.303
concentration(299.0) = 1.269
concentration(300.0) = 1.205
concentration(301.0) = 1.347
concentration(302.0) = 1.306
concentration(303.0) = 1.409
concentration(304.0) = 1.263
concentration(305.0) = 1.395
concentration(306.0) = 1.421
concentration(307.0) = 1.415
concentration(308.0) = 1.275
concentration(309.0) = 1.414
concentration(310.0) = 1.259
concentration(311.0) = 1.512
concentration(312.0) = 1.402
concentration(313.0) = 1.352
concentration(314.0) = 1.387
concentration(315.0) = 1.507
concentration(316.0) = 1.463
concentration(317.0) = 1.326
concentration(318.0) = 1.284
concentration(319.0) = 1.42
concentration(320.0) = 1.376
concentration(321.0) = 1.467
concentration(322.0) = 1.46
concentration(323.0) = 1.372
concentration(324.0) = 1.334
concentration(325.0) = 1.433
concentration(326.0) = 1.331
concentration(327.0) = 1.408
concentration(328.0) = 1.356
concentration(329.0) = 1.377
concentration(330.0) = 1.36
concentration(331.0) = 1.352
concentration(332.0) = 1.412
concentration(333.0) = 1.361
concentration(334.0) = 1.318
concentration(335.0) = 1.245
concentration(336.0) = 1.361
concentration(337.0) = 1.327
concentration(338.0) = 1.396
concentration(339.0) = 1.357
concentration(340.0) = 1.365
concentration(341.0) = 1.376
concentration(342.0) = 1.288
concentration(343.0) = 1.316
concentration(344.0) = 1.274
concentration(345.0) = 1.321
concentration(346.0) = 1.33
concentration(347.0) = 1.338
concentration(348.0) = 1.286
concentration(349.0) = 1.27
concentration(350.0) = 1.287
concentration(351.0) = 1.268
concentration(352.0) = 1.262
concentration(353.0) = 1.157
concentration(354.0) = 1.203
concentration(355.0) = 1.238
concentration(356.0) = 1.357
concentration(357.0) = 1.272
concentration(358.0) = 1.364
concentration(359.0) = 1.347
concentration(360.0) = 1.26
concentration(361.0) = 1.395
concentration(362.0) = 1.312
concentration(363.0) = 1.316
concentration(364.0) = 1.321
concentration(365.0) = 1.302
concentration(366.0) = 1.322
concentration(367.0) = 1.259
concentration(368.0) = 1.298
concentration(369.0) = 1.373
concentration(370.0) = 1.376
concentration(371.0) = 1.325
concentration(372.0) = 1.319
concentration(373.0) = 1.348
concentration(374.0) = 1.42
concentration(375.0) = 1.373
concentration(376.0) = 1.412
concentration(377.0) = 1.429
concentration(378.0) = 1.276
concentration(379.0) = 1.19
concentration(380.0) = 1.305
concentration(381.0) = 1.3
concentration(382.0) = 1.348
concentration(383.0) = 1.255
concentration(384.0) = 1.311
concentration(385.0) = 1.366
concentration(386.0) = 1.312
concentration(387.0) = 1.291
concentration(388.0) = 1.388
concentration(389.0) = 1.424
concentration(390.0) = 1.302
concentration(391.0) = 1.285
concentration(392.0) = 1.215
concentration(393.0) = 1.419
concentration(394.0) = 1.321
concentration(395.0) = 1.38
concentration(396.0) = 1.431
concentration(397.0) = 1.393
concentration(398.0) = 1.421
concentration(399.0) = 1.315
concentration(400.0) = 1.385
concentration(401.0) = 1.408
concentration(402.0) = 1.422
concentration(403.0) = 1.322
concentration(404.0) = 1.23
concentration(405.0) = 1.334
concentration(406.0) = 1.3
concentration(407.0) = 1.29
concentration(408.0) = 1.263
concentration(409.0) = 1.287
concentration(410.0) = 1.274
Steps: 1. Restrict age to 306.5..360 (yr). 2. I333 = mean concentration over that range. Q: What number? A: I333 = 1.35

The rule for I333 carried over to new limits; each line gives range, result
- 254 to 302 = 1.35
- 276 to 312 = 1.38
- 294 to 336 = 1.37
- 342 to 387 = 1.31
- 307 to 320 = 1.38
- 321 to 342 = 1.37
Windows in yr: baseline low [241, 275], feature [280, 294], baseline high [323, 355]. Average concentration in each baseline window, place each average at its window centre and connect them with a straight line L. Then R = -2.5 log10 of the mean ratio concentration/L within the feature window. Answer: -0.08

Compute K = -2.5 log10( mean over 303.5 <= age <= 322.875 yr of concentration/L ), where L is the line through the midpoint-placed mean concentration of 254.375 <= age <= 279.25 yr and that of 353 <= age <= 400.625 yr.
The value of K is -0.05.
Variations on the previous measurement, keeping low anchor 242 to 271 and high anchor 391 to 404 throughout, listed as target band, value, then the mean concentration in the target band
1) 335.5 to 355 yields 0.03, 1.3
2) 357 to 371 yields 0.02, 1.32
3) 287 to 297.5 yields -0.07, 1.41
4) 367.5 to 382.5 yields 0.01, 1.34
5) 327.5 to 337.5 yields -0.01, 1.35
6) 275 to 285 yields -0.05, 1.38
